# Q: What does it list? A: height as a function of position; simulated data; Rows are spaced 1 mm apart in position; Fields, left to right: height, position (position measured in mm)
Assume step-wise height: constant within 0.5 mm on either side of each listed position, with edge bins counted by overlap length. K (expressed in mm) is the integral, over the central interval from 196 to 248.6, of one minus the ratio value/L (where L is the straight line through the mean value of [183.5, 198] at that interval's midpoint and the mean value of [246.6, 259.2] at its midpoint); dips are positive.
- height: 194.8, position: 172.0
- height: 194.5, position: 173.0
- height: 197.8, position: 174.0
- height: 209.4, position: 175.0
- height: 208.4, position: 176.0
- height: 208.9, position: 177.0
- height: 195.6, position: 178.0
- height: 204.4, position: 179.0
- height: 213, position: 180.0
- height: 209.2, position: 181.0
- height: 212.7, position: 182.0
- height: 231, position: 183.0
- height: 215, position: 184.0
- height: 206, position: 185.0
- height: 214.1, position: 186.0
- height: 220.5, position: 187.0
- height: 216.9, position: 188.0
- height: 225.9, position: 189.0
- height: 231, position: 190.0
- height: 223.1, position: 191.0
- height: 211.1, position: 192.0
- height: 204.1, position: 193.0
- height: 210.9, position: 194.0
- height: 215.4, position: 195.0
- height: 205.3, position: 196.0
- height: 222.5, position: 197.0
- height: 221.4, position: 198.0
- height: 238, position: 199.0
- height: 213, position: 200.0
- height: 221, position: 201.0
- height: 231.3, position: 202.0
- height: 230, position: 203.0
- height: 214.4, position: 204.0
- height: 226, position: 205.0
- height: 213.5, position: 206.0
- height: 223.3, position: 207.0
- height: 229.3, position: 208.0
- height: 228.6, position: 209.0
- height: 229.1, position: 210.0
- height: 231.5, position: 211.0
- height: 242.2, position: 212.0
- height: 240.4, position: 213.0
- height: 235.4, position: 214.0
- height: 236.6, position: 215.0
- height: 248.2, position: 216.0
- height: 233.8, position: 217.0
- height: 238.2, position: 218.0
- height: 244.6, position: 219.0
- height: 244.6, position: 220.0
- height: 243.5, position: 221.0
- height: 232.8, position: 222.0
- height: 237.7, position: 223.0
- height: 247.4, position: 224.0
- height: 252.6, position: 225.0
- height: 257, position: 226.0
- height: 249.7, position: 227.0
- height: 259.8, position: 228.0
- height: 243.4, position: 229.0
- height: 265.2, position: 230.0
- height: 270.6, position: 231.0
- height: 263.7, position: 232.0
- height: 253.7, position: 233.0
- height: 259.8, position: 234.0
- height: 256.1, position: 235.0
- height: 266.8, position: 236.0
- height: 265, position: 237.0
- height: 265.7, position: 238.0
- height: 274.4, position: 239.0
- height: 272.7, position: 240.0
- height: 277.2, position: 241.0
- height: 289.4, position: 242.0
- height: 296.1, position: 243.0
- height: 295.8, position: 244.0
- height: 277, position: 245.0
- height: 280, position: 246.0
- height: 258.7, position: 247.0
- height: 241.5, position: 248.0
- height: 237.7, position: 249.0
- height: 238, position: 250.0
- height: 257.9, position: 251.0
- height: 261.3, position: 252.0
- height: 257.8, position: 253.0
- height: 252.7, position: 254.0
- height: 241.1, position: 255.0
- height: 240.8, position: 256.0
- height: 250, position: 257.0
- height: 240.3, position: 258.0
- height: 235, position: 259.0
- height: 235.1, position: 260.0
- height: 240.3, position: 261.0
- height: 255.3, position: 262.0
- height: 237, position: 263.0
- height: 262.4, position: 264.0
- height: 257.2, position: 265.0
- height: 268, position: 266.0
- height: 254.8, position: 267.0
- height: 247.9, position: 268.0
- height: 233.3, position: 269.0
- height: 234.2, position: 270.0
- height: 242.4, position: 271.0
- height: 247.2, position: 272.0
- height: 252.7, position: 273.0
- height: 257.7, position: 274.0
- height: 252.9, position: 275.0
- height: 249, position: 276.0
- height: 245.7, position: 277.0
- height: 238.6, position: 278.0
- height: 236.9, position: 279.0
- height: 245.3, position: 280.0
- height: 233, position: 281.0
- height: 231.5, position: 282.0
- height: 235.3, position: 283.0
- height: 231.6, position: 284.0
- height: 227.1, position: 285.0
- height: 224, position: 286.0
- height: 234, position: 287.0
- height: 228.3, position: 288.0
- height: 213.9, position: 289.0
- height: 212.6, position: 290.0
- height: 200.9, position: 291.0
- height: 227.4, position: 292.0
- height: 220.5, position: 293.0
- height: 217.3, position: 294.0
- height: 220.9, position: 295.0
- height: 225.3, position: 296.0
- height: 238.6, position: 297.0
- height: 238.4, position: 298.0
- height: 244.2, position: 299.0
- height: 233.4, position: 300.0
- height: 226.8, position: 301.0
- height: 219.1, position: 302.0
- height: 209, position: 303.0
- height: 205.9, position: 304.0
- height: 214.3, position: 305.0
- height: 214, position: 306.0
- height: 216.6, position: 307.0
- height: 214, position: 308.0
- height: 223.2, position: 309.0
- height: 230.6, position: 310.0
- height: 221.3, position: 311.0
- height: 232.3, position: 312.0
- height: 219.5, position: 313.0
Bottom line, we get -3.45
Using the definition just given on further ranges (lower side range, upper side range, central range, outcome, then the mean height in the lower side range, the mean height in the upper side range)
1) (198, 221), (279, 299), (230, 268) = -4.9 mm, 232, 227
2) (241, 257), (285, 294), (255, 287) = -0.5 mm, 262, 220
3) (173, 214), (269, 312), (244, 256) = -1.7 mm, 219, 229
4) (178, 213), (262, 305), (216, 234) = -2.0 mm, 220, 235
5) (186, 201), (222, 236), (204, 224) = 0.4 mm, 218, 255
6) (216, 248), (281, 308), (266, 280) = -0.6 mm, 260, 223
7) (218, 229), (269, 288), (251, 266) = -0.4 mm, 246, 239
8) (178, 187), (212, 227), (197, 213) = 0.3 mm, 213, 243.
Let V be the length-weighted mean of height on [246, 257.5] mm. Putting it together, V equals 250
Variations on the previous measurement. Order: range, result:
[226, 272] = 257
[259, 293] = 239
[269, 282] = 244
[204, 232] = 241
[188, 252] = 244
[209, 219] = 237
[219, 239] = 255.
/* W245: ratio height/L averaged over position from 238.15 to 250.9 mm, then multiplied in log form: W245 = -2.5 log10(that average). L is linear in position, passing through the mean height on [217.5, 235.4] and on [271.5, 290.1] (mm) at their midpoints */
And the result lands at -0.096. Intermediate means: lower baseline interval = 251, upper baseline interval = 237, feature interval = 269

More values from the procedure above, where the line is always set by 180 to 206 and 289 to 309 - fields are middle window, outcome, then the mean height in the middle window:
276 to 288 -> -0.07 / 235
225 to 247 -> -0.22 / 268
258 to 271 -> -0.12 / 246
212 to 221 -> -0.10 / 241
